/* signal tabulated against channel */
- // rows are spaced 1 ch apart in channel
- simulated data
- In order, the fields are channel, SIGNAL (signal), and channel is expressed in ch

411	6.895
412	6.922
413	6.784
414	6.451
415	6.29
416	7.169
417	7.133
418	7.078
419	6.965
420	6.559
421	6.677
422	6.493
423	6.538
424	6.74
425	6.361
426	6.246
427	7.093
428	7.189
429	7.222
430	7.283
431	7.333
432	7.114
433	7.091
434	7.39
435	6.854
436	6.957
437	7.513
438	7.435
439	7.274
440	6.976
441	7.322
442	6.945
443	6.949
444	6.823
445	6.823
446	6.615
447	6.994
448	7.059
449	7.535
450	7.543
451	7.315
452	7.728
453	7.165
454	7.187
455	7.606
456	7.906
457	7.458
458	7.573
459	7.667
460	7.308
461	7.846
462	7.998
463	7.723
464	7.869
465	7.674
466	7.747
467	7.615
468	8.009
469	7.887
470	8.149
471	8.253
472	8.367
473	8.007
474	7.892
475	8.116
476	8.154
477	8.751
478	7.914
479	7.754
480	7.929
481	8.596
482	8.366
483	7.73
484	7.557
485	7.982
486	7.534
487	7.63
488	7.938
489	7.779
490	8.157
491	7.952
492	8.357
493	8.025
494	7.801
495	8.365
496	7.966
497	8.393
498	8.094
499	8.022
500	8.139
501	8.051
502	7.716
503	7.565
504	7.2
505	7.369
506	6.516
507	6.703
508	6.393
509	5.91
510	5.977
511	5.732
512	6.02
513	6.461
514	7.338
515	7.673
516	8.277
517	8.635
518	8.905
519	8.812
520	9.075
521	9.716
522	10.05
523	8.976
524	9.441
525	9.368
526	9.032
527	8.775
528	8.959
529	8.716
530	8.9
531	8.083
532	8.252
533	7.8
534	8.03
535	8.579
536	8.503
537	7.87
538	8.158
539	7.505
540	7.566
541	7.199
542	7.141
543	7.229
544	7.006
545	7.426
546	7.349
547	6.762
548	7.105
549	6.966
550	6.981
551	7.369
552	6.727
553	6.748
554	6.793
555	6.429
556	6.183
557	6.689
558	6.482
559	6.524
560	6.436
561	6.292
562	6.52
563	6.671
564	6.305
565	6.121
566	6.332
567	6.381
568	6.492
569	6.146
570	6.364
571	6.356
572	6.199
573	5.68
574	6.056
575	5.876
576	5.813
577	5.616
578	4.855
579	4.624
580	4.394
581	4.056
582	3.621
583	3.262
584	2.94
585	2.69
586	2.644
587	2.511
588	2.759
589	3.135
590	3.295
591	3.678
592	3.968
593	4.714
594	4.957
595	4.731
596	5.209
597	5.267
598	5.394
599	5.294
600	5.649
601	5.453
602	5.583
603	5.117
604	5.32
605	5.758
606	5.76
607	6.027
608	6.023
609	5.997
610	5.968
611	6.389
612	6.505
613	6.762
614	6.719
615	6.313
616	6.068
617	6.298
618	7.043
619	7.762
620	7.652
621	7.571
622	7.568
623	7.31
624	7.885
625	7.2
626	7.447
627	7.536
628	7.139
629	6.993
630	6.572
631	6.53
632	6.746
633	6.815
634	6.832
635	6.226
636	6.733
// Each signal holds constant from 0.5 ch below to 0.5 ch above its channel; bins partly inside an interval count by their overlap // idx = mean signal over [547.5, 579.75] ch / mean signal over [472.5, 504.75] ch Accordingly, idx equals 0.79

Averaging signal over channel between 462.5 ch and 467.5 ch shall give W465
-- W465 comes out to 7.73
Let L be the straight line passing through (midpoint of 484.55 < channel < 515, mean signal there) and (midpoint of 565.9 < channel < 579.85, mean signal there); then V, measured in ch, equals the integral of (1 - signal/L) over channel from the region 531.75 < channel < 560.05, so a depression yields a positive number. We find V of -3.4 ch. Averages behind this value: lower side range 7.44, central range 7.24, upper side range 5.86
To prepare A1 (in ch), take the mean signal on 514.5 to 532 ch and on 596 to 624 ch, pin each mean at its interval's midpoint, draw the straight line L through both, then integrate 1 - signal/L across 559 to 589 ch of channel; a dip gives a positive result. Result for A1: 9.1 ch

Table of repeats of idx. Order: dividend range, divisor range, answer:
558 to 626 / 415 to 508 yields 0.75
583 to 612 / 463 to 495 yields 0.59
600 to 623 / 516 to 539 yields 0.73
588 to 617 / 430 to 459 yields 0.74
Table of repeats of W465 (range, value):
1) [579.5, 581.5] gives 4.22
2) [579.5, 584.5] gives 3.65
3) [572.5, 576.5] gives 5.86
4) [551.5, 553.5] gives 6.74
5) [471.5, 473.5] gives 8.19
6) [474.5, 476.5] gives 8.13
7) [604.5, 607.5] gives 5.85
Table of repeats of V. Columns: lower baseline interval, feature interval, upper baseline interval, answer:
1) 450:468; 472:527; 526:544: -0.5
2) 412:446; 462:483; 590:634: -4.0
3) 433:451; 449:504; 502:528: -3.0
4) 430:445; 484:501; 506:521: -1.7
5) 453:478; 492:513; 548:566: 0.2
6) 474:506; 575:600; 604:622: 9.5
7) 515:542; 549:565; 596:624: 2.3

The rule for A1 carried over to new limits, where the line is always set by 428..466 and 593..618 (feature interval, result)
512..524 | -3.3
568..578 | 0.2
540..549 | -1.1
